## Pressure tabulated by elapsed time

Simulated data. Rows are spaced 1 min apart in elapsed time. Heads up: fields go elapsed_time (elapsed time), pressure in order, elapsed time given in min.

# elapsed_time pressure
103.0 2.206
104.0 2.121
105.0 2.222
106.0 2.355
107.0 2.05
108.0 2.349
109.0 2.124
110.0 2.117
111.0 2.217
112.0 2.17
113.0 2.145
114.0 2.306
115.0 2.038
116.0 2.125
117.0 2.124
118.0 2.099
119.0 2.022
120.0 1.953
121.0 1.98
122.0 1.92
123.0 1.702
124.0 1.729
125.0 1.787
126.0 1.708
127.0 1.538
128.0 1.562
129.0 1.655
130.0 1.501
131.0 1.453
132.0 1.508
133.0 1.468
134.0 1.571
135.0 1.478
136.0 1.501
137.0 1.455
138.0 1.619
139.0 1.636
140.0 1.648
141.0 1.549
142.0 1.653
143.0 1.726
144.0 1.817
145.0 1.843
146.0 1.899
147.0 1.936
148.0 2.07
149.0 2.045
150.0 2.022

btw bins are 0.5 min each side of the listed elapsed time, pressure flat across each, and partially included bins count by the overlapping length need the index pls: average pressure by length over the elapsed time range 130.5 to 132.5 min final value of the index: 1.48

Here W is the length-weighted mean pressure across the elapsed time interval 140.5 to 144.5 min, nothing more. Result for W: 1.69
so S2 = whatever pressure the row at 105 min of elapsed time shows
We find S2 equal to 2.222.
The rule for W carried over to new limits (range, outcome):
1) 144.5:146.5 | 1.87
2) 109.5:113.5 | 2.16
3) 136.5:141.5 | 1.58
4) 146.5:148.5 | 2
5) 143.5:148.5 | 1.91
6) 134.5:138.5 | 1.51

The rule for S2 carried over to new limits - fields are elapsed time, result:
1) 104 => 2.121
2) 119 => 2.022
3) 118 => 2.099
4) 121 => 1.98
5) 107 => 2.05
